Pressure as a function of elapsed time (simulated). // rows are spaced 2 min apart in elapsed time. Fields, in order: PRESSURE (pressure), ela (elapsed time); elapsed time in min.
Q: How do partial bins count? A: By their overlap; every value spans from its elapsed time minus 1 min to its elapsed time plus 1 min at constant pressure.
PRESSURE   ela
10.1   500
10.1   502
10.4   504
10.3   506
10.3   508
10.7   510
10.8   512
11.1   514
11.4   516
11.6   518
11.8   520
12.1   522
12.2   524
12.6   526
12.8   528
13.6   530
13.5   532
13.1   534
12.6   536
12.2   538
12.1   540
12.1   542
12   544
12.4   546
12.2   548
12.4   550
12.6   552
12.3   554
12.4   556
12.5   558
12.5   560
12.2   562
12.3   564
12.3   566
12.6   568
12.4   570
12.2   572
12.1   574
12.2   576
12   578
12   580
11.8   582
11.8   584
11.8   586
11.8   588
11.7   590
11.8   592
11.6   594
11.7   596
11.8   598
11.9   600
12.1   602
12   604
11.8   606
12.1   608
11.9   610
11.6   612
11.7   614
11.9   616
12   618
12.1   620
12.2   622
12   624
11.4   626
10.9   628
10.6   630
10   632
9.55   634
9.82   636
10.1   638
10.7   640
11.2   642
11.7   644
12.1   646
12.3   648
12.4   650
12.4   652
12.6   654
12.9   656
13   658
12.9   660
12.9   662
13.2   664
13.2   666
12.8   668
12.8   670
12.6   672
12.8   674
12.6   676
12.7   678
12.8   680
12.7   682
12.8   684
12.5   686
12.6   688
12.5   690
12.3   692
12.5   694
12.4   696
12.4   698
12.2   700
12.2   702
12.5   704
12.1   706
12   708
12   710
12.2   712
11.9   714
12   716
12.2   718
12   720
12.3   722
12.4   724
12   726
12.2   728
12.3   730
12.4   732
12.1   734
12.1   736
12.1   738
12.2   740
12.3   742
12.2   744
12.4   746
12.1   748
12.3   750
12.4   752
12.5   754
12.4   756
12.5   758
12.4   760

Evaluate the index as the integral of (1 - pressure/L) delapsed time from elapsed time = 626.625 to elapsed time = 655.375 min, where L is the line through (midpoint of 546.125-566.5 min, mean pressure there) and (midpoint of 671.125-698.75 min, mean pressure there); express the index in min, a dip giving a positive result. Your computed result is 3.03 min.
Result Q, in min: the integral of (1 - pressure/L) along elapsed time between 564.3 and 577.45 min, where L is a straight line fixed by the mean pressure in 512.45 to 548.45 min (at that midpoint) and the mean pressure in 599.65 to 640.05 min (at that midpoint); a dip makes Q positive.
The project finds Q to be -0.5 min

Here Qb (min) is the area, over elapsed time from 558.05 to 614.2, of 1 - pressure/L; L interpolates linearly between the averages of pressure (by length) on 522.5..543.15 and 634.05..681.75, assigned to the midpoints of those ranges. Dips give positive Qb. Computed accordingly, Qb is 2.2 min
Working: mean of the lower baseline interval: 12.7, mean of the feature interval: 12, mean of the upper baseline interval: 12.2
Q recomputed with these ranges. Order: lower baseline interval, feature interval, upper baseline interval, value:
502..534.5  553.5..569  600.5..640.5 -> -1.1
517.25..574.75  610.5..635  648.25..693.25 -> 2.4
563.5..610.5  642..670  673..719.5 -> -0.8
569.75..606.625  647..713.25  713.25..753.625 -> -2.6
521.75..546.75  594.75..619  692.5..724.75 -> 1.1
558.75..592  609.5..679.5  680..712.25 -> 1.9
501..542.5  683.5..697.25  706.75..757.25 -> -0.4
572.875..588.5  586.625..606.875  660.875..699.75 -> 0.4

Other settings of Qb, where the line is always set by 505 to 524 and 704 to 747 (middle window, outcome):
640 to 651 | 0.0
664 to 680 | -1.2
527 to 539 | -1.8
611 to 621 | -0.2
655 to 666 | -1.1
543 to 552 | -0.8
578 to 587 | -0.3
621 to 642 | 1.8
